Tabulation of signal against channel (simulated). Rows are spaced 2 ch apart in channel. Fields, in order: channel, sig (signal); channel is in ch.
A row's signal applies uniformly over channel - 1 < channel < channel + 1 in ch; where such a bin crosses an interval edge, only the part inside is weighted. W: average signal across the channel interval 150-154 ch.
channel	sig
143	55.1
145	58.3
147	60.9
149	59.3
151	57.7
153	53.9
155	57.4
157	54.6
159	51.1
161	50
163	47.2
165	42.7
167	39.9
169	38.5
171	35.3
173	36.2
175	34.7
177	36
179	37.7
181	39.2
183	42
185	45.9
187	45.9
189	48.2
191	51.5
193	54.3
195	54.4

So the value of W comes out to 55.8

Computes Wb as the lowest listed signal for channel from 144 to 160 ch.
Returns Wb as 51.1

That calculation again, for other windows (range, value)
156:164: 47.2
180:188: 39.2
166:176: 34.7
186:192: 45.9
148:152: 57.7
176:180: 36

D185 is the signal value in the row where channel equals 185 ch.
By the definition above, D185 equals 45.9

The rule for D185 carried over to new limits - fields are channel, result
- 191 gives 51.5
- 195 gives 54.4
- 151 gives 57.7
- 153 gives 53.9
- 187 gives 45.9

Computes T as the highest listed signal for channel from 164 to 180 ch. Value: 42.7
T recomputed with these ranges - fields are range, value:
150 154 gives 57.7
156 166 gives 54.6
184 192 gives 51.5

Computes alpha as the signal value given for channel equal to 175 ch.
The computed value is 34.7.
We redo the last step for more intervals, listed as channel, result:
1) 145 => 58.3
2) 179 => 37.7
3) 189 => 48.2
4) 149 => 59.3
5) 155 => 57.4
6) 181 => 39.2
